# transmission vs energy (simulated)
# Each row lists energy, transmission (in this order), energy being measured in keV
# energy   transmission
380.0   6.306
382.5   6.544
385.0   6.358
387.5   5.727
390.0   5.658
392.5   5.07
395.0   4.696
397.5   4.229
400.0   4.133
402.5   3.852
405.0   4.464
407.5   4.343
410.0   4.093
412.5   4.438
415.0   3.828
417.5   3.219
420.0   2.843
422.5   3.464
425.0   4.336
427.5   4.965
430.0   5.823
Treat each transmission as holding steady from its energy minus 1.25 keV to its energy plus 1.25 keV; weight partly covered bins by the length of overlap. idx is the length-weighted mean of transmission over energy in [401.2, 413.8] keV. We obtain 4.24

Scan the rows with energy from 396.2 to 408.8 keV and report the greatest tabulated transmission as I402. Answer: 4.464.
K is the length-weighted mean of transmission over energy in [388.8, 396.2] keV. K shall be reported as 5.14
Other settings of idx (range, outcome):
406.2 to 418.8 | 3.98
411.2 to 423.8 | 3.56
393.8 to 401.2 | 4.35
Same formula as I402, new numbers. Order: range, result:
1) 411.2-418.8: 4.438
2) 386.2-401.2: 5.727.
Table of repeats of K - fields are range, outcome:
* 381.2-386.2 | 6.45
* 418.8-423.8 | 3.17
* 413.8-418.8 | 3.51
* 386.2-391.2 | 5.7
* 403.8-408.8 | 4.4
